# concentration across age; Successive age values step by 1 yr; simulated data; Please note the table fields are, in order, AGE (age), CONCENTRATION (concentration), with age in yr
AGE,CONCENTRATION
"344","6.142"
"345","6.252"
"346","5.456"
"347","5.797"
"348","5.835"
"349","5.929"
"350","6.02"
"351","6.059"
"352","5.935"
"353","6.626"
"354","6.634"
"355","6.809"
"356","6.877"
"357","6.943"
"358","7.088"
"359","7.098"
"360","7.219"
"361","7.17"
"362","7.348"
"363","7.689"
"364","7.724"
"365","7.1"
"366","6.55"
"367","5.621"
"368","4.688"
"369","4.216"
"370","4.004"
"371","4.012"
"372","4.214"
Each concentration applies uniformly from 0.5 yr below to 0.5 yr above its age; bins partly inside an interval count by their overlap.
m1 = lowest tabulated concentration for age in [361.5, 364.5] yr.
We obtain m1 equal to 7.348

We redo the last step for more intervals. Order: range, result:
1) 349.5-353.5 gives 5.935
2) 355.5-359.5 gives 6.877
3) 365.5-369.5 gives 4.216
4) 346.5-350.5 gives 5.797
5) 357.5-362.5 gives 7.088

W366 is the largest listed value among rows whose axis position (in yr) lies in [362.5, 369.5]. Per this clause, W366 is 7.724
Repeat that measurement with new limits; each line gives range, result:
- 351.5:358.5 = 7.088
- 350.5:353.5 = 6.626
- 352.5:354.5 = 6.634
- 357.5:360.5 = 7.219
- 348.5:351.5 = 6.059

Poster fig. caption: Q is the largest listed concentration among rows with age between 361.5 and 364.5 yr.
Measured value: 7.724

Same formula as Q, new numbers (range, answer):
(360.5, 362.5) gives 7.348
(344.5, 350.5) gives 6.252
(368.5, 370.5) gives 4.216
